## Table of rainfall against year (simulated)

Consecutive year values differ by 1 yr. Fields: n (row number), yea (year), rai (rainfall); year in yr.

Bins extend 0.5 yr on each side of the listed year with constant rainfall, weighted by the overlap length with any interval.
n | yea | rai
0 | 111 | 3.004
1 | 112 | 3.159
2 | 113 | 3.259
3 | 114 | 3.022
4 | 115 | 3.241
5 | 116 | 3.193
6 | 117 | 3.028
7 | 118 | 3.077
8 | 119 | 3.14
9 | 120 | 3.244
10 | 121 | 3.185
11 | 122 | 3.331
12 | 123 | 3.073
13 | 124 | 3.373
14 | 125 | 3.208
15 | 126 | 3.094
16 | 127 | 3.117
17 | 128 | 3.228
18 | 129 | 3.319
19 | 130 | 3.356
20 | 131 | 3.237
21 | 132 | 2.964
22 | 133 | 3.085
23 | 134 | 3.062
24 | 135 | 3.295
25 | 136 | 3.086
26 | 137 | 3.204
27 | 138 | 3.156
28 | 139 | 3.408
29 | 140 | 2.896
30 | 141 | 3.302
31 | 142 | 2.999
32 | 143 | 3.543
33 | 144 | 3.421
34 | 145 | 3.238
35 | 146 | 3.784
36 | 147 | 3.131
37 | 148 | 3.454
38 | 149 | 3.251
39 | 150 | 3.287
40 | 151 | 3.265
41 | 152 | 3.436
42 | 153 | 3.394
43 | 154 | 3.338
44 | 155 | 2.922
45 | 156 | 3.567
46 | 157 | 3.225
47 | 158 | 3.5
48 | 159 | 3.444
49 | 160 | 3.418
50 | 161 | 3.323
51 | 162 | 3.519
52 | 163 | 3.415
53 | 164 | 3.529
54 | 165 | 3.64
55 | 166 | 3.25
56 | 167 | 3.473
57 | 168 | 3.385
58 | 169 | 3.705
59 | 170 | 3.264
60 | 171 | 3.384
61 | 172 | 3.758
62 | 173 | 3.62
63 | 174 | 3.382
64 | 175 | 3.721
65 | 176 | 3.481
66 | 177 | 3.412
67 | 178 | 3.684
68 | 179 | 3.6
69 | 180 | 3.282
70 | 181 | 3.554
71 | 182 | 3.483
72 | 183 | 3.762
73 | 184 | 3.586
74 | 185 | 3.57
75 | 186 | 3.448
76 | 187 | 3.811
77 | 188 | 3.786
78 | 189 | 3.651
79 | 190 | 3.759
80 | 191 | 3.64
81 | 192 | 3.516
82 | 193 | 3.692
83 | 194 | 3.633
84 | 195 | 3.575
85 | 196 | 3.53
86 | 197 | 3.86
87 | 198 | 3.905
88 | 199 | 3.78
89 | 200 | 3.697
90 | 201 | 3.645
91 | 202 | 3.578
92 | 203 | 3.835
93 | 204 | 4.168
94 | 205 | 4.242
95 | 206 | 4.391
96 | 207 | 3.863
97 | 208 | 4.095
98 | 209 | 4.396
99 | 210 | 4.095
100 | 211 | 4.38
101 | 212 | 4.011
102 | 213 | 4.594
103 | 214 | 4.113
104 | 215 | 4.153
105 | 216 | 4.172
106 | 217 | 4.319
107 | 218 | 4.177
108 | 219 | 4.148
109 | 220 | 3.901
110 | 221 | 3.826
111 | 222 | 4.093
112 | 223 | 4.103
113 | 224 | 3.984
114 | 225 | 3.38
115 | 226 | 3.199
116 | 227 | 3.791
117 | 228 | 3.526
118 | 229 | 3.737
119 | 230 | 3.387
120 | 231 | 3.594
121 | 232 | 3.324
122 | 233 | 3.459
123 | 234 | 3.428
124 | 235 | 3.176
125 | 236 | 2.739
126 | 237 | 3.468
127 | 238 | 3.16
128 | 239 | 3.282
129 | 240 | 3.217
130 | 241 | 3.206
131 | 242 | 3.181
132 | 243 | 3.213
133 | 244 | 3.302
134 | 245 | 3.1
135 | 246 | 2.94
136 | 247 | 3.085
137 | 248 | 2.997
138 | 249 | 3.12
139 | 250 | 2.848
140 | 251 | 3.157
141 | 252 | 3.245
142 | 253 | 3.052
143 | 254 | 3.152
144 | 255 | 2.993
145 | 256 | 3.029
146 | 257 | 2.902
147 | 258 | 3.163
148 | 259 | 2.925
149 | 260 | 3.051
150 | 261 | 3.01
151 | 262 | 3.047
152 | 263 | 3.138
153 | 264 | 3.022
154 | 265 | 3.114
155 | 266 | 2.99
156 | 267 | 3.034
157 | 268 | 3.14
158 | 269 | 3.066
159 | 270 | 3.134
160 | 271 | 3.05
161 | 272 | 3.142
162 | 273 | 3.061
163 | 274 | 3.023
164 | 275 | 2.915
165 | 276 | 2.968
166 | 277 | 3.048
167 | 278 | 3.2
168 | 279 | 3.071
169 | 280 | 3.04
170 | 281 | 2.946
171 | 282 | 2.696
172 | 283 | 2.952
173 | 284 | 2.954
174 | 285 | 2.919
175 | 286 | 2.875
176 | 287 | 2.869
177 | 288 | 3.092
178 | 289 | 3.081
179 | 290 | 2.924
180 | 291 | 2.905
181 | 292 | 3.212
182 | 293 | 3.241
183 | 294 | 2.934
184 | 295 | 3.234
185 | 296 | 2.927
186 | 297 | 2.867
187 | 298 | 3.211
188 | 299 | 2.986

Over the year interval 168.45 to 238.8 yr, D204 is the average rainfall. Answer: 3.73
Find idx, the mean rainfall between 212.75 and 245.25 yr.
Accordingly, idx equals 3.62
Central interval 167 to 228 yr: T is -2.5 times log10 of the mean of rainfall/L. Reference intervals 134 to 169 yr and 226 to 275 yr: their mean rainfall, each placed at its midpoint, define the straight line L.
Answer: -0.16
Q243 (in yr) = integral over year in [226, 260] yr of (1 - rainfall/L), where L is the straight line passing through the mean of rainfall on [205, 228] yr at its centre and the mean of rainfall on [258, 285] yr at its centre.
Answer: 3.3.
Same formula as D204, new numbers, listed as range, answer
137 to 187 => 3.42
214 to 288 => 3.26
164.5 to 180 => 3.51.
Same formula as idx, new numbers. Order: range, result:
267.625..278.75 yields 3.07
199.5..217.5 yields 4.1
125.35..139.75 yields 3.18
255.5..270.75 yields 3.05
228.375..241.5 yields 3.32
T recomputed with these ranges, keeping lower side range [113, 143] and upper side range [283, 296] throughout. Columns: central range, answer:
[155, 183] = -0.112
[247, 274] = -0.006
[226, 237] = -0.113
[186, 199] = -0.185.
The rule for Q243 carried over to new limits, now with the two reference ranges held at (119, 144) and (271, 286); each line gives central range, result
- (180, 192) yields -1.91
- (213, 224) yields -3.71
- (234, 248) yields -0.54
